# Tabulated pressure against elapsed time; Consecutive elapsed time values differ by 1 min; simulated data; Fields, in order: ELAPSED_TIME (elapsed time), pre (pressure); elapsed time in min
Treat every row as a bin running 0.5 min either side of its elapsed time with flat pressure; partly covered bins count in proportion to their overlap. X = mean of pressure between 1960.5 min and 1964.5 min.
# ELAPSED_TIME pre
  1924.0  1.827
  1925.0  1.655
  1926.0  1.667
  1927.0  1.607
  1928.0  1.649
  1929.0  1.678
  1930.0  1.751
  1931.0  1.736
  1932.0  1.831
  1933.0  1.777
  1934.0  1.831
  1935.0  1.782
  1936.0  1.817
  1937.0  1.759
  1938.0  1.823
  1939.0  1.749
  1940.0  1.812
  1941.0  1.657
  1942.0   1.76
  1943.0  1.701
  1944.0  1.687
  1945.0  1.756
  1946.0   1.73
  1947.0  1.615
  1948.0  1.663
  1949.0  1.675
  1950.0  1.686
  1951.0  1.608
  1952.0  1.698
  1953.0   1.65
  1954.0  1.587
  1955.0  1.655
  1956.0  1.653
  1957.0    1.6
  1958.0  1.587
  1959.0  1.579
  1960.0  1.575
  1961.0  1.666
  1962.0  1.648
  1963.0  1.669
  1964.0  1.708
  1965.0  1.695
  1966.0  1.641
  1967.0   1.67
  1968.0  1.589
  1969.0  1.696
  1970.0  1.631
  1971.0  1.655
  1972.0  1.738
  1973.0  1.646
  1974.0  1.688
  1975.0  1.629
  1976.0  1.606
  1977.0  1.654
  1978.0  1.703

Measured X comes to 1.67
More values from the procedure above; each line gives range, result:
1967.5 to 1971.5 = 1.64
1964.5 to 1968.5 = 1.65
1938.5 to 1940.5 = 1.78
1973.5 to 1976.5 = 1.64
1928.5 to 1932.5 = 1.75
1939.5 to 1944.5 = 1.72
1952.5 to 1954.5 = 1.62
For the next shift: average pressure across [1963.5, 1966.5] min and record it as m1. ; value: 1.68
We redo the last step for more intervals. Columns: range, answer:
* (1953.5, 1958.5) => 1.62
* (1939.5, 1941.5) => 1.73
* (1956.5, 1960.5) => 1.59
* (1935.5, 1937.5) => 1.79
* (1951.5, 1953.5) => 1.67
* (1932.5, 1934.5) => 1.8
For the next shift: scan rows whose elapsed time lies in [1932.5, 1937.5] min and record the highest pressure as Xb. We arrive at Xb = 1.831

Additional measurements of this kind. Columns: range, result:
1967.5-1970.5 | 1.696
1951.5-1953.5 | 1.698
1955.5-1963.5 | 1.669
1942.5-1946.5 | 1.756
